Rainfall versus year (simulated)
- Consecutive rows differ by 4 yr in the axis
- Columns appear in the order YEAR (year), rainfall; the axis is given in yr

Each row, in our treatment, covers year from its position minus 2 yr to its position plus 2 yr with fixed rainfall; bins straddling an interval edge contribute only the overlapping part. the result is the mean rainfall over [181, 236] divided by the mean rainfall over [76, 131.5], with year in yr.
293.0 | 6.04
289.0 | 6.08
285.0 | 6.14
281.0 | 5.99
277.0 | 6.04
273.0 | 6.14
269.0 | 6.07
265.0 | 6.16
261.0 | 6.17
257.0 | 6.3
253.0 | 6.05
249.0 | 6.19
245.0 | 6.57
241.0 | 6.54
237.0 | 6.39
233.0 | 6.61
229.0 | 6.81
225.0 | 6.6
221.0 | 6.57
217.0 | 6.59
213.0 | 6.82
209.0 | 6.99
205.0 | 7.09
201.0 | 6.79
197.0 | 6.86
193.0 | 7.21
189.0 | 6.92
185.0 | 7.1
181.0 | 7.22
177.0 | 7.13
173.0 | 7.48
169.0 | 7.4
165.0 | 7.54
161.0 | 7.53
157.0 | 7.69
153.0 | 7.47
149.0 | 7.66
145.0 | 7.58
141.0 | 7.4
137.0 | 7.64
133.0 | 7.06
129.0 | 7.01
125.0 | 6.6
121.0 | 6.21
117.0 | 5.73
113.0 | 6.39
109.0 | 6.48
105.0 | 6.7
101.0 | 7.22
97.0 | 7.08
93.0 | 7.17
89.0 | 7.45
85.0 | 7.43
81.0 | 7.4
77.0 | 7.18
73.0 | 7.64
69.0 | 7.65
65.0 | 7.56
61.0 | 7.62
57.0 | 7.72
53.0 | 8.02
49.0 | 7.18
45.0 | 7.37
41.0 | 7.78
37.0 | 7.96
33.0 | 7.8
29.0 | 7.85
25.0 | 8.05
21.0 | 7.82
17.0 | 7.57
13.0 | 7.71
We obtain 1.00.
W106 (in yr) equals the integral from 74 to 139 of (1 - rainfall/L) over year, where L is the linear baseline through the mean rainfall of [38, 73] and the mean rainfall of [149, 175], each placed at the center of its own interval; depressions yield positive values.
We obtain 5.5 yr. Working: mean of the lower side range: 7.62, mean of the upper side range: 7.53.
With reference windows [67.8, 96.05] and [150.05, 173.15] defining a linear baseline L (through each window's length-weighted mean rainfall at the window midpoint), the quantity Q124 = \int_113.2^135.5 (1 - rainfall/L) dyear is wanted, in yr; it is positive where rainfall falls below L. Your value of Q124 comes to 2.8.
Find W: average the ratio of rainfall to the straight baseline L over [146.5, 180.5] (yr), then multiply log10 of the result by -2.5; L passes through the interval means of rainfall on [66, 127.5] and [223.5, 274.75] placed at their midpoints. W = -0.12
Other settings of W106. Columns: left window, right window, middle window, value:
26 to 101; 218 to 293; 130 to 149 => -1.01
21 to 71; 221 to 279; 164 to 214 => -2.69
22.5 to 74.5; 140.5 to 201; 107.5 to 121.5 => 2.45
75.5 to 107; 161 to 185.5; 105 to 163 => 2.05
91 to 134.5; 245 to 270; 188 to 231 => -3.25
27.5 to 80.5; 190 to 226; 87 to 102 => 0.39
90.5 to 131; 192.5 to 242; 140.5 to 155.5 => -1.90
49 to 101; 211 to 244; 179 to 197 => -0.65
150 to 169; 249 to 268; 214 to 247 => -0.18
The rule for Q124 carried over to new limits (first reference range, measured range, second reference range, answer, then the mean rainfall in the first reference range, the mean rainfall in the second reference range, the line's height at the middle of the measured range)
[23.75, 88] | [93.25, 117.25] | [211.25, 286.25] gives 2.0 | 7.63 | 6.36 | 7.3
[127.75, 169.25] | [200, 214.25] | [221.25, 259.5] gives -0.2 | 7.46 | 6.45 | 6.82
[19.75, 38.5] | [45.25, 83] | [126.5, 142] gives 0.7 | 7.9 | 7.25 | 7.68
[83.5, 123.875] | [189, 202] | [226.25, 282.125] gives -1.0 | 6.77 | 6.3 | 6.48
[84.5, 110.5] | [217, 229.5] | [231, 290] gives -0.4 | 7.07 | 6.23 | 6.42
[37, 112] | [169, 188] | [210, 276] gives -1.3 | 7.37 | 6.41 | 6.78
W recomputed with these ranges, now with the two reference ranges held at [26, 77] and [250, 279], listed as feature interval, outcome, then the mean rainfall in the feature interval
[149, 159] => -0.10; 7.6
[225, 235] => -0.05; 6.69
